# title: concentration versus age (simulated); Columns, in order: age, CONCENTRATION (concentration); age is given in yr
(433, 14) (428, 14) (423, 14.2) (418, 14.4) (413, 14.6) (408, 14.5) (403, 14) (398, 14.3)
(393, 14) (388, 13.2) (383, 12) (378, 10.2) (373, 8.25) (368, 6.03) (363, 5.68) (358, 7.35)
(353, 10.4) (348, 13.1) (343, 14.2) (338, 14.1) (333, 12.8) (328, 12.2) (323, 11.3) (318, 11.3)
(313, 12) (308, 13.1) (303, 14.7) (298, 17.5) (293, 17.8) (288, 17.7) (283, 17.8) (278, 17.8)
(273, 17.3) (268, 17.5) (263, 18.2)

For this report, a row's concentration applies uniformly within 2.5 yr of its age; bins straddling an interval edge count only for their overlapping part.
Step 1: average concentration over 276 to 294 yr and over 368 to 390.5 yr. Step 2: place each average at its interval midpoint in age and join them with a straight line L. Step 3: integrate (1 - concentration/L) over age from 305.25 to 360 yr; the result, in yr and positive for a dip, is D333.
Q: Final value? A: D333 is 7.6 yr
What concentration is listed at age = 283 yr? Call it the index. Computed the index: 17.8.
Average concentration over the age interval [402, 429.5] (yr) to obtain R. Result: 14.3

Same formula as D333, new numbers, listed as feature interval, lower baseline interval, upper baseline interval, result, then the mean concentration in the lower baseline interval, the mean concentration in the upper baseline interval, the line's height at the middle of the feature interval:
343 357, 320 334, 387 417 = 1.0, 12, 14.2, 12.7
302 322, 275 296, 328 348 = 4.0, 17.8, 13.4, 15.6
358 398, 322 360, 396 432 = 9.8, 12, 14.3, 13.2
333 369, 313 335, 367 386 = 1.0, 11.9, 9.47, 10.6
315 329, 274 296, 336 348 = 3.4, 17.7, 13.9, 15.3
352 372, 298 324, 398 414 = 9.5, 13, 14.3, 13.7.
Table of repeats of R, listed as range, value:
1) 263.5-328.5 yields 15.4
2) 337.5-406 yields 11.1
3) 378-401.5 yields 13.1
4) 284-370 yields 12.6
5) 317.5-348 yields 12.8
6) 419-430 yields 14.1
